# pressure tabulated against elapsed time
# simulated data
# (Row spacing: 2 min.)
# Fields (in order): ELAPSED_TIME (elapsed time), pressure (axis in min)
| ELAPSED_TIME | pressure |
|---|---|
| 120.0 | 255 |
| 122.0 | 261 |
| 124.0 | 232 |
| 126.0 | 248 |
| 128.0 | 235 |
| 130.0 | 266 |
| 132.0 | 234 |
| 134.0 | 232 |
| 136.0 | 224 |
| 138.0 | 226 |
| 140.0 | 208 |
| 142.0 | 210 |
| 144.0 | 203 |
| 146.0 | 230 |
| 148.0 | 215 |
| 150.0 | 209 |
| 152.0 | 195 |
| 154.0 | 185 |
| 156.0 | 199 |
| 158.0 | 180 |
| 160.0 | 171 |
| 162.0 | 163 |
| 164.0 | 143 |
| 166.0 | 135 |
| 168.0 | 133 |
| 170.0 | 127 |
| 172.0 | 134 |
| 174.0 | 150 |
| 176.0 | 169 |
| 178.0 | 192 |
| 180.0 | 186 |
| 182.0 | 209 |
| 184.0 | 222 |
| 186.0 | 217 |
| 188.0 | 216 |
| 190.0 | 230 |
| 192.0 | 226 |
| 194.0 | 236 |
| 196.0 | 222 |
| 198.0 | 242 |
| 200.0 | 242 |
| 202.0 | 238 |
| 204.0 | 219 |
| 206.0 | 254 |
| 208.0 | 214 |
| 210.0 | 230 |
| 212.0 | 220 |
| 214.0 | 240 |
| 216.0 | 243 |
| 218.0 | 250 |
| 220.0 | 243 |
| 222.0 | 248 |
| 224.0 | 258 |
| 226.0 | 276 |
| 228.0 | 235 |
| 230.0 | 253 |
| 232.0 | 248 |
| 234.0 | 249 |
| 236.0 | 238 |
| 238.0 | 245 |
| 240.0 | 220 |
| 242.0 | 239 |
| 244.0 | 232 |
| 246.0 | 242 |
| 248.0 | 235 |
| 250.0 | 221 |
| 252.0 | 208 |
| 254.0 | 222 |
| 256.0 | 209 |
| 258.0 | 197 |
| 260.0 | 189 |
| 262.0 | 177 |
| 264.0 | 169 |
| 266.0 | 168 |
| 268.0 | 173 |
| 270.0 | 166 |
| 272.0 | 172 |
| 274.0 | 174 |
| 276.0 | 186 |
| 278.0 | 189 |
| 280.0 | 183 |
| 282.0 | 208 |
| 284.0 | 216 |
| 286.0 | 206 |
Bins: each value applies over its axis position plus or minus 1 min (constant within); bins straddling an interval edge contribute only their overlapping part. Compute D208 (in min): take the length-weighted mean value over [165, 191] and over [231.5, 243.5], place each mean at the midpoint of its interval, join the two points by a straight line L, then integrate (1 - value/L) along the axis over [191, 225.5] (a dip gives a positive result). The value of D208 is -4.7 min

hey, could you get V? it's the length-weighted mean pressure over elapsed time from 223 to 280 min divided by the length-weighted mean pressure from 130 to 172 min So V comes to 1.11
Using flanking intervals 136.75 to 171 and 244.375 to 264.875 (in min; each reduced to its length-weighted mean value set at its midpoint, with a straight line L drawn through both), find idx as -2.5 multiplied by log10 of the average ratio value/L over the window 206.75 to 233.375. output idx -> -0.21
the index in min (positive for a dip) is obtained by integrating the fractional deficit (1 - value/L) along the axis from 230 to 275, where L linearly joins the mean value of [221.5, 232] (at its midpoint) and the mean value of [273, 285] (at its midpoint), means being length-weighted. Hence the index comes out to 3.0 min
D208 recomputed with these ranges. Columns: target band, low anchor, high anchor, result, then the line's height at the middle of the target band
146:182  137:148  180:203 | 7.7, 220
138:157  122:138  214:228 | 2.7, 242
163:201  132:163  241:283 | 2.1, 202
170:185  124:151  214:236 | 3.8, 237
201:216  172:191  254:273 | -3.2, 191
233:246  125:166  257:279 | -3.7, 185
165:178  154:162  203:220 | 3.3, 194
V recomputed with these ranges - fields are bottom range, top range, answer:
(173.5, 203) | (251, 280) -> 0.87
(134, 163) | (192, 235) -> 1.19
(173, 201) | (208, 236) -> 1.16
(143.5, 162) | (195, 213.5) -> 1.18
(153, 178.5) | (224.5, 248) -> 1.53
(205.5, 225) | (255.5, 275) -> 0.75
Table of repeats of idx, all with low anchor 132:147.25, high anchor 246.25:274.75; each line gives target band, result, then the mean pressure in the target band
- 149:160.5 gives 0.14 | 191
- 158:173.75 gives 0.41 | 146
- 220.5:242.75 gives -0.23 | 246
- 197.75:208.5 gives -0.15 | 235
